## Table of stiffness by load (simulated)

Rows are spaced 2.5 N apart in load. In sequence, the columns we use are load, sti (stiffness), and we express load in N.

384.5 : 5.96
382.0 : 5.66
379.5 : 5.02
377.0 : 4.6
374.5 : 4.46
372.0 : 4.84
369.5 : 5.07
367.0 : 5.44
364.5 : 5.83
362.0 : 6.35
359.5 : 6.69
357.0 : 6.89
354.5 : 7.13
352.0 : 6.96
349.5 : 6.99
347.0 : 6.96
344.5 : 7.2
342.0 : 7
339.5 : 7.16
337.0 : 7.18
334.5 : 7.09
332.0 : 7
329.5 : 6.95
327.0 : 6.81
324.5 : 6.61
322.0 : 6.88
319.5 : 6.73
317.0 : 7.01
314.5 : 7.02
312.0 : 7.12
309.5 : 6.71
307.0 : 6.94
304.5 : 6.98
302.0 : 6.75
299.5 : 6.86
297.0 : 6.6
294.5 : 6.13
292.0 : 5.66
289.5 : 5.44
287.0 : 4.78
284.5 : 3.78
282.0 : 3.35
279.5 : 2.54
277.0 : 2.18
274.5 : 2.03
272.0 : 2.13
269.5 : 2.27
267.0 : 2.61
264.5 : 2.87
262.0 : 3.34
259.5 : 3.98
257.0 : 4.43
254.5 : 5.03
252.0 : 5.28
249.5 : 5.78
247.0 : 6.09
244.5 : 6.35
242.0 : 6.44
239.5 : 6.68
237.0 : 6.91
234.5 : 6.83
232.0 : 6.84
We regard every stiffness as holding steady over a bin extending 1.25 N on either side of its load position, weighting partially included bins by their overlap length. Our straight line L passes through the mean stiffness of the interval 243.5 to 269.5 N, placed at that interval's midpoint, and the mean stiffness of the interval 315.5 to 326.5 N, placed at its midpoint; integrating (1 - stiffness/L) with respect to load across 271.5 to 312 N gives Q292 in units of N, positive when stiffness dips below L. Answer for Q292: 5.6 N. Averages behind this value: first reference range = 4.45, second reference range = 6.81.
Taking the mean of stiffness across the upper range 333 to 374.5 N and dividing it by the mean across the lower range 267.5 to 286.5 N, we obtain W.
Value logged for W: 2.41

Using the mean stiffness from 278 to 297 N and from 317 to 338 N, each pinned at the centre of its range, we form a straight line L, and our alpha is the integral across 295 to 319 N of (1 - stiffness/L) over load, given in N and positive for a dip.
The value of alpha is -4.77 N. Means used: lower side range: 4.63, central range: 6.86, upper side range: 6.91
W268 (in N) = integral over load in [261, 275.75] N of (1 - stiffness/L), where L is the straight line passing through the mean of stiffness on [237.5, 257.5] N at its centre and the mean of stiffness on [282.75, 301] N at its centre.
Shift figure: 8.2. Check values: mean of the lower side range 5.85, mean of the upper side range 5.56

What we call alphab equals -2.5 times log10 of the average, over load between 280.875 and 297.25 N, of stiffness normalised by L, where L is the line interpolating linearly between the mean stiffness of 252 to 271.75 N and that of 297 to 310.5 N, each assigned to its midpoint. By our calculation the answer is 0.14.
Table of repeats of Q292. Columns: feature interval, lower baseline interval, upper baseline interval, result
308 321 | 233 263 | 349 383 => -2.7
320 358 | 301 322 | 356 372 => -3.5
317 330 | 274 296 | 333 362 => -2.1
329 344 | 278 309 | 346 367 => -1.9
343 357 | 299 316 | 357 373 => -2.2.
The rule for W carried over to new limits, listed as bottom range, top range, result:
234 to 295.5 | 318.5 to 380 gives 1.43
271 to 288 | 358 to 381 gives 1.82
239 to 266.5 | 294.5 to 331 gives 1.37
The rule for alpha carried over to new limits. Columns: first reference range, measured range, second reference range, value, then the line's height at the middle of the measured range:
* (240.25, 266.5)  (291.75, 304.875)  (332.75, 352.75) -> -1.1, 6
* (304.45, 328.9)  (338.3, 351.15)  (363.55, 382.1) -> -2.3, 5.97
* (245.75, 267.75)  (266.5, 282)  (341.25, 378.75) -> 7.7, 4.71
